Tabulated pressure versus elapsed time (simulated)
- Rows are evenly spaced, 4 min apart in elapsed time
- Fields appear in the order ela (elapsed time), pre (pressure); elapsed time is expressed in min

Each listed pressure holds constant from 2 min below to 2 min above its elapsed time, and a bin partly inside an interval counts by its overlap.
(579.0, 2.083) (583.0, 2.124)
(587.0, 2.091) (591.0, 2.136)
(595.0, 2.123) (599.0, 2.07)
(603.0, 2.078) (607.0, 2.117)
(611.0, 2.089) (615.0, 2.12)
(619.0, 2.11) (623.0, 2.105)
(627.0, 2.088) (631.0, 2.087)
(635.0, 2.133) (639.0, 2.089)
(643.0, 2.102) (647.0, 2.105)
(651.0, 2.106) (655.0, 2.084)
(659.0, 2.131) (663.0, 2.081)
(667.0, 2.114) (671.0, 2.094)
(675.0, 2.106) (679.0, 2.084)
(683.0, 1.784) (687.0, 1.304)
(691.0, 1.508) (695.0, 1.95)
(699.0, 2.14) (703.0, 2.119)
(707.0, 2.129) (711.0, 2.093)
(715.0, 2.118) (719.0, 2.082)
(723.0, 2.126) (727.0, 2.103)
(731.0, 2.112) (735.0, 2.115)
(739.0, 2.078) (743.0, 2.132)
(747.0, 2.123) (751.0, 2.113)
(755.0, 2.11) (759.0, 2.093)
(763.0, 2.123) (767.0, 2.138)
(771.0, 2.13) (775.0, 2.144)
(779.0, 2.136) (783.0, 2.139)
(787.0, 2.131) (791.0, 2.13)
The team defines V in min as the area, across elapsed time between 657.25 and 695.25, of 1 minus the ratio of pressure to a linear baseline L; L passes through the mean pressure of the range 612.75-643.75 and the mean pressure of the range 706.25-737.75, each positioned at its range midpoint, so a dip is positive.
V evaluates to 3.5 min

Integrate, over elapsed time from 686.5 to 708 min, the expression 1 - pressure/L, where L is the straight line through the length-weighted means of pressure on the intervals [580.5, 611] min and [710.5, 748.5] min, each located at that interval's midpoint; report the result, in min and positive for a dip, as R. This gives 2.3 min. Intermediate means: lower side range 2.1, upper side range 2.11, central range 1.88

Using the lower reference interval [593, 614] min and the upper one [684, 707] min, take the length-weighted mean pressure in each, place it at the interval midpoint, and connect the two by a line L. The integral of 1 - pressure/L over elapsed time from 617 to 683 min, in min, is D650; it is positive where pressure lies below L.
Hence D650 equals -4.4 min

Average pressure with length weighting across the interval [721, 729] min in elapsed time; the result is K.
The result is 2.11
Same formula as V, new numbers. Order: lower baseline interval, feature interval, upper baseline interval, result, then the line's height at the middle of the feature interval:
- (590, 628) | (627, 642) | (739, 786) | 0.0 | 2.11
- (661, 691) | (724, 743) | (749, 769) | -0.5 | 2.05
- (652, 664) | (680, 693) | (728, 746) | 3.3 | 2.1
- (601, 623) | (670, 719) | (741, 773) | 3.7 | 2.11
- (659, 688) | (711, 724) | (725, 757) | -0.3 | 2.06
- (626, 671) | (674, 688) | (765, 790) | 1.8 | 2.11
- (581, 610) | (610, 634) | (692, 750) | 0.0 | 2.1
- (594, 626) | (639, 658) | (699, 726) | 0.0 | 2.11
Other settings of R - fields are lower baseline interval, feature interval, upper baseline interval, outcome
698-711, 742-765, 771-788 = 0.2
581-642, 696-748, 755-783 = 0.3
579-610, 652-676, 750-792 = 0.1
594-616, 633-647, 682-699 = -1.3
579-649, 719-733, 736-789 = 0.1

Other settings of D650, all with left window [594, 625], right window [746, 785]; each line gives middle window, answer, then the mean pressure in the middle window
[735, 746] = 0.07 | 2.11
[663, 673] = 0.05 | 2.1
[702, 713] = 0.01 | 2.11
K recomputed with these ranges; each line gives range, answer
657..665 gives 2.11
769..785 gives 2.14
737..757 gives 2.11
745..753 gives 2.12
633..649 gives 2.11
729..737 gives 2.11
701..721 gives 2.11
